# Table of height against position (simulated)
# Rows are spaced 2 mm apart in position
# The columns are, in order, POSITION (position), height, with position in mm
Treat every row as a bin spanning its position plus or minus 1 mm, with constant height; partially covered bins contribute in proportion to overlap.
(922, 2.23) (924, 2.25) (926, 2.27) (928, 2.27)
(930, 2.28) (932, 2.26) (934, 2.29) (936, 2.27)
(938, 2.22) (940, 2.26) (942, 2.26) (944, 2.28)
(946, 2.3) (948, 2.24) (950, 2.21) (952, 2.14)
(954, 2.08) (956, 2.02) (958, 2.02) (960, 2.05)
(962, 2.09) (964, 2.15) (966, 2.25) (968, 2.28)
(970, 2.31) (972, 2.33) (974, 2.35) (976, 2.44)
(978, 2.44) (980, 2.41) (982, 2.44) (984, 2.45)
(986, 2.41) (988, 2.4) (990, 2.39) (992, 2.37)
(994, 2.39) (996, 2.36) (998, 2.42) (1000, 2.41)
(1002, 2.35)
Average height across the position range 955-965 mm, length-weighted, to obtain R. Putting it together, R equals 2.07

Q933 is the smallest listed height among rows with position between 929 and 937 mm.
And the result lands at 2.26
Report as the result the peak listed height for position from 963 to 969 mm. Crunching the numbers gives 2.28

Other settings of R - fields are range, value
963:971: 2.25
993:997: 2.38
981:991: 2.42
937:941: 2.24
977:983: 2.43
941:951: 2.26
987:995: 2.39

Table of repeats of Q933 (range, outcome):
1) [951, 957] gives 2.02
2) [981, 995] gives 2.37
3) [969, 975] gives 2.31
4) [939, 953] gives 2.14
